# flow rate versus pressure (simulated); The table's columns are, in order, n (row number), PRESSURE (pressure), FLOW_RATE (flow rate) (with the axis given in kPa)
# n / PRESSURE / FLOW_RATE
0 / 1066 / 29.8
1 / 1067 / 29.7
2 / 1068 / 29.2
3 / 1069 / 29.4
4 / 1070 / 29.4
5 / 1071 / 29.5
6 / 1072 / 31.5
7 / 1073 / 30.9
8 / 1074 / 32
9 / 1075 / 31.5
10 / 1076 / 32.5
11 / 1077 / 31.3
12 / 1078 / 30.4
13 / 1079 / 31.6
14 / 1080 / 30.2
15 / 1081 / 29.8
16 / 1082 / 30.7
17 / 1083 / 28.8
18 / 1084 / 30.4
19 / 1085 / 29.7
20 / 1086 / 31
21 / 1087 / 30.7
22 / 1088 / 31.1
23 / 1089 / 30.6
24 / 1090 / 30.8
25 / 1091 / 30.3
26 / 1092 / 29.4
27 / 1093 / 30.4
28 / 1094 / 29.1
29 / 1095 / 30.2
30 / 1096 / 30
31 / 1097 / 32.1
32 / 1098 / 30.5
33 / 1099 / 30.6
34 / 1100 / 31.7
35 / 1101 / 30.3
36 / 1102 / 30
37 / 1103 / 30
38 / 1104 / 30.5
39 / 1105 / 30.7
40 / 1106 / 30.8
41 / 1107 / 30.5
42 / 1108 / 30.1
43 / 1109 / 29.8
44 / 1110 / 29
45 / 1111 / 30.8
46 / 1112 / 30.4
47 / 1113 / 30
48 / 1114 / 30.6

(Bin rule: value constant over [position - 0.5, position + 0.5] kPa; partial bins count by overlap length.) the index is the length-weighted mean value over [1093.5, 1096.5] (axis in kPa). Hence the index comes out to 29.8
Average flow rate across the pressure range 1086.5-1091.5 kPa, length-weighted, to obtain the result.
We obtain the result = 30.7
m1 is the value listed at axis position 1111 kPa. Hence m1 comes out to 30.8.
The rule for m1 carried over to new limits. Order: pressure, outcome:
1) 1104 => 30.5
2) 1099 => 30.6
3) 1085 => 29.7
